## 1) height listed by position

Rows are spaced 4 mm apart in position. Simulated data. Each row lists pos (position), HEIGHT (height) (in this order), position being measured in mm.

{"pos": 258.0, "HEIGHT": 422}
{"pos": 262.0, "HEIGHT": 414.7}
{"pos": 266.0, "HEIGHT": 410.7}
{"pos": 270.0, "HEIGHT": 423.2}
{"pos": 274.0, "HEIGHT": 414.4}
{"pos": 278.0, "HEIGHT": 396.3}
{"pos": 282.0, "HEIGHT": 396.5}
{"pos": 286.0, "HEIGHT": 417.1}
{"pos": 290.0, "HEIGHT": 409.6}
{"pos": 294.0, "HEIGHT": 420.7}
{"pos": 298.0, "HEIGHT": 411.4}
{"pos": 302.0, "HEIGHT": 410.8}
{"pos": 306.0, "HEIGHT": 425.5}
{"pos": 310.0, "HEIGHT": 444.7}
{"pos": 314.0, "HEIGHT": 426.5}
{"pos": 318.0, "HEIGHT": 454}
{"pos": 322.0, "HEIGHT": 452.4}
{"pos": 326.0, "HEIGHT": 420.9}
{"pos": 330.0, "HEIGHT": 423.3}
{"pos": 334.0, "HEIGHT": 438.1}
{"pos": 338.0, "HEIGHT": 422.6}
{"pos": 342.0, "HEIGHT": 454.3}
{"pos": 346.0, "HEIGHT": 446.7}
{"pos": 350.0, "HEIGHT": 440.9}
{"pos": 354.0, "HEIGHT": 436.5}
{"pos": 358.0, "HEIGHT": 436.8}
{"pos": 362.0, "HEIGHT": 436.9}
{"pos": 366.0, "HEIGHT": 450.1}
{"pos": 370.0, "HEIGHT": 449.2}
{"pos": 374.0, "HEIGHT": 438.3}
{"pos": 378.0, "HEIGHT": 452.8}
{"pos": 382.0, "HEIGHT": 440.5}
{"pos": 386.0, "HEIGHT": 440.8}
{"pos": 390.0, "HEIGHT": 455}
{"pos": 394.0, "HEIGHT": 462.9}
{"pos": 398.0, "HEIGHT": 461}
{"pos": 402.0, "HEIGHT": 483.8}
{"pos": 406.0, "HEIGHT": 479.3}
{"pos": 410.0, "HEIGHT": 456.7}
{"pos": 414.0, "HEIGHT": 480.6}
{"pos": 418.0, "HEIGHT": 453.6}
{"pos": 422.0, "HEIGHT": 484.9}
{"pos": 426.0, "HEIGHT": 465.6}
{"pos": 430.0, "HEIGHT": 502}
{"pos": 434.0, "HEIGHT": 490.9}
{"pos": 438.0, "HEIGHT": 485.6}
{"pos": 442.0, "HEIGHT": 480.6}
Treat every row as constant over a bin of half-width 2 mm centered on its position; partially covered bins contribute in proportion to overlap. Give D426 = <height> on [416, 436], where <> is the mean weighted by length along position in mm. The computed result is 479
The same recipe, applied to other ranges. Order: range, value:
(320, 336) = 434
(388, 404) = 466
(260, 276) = 416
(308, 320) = 442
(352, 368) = 440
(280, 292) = 408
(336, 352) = 441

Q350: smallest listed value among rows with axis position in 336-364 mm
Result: 422.6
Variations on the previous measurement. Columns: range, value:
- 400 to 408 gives 479.3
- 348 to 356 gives 436.5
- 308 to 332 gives 420.9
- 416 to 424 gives 453.6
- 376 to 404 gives 440.5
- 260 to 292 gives 396.3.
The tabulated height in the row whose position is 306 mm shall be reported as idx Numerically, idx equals 425.5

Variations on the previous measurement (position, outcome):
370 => 449.2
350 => 440.9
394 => 462.9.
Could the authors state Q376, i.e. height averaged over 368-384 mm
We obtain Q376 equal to 445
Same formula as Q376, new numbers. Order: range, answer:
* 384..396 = 453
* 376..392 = 447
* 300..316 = 427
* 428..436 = 496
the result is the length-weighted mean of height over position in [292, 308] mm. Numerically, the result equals 417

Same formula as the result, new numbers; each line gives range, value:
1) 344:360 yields 440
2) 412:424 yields 473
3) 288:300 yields 414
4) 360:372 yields 445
